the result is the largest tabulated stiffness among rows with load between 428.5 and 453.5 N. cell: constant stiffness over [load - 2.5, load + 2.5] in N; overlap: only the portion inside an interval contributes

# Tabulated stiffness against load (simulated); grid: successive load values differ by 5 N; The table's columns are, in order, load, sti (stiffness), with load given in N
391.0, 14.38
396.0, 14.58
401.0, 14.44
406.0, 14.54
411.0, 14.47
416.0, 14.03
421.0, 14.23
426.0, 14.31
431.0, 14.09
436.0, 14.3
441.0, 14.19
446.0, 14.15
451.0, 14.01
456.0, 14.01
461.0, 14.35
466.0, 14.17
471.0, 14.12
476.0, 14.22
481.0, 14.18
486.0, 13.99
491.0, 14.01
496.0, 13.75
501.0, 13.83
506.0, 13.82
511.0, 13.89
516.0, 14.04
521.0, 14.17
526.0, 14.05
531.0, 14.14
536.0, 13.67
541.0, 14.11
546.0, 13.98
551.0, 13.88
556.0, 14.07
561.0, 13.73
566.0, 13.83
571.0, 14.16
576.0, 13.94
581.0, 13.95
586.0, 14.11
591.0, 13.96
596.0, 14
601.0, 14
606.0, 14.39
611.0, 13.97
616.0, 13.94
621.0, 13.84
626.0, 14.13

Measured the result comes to 14.3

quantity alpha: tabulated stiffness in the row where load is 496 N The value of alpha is 13.75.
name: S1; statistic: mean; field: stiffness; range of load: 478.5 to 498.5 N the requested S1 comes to 14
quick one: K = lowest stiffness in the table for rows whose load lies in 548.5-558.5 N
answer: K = 13.88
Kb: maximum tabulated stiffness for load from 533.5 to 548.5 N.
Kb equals 14.11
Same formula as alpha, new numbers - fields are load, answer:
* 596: 14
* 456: 14.01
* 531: 14.14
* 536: 13.67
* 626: 14.13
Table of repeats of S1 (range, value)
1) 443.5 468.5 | 14.1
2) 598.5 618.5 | 14.1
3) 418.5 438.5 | 14.2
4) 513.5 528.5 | 14.1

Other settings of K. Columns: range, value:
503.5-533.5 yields 13.82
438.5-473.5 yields 14.01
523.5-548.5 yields 13.67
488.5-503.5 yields 13.75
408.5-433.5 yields 14.03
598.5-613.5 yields 13.97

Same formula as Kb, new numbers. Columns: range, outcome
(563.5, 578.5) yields 14.16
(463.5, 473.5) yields 14.17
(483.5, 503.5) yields 14.01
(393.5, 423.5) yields 14.58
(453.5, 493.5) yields 14.35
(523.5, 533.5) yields 14.14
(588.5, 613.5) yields 14.39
